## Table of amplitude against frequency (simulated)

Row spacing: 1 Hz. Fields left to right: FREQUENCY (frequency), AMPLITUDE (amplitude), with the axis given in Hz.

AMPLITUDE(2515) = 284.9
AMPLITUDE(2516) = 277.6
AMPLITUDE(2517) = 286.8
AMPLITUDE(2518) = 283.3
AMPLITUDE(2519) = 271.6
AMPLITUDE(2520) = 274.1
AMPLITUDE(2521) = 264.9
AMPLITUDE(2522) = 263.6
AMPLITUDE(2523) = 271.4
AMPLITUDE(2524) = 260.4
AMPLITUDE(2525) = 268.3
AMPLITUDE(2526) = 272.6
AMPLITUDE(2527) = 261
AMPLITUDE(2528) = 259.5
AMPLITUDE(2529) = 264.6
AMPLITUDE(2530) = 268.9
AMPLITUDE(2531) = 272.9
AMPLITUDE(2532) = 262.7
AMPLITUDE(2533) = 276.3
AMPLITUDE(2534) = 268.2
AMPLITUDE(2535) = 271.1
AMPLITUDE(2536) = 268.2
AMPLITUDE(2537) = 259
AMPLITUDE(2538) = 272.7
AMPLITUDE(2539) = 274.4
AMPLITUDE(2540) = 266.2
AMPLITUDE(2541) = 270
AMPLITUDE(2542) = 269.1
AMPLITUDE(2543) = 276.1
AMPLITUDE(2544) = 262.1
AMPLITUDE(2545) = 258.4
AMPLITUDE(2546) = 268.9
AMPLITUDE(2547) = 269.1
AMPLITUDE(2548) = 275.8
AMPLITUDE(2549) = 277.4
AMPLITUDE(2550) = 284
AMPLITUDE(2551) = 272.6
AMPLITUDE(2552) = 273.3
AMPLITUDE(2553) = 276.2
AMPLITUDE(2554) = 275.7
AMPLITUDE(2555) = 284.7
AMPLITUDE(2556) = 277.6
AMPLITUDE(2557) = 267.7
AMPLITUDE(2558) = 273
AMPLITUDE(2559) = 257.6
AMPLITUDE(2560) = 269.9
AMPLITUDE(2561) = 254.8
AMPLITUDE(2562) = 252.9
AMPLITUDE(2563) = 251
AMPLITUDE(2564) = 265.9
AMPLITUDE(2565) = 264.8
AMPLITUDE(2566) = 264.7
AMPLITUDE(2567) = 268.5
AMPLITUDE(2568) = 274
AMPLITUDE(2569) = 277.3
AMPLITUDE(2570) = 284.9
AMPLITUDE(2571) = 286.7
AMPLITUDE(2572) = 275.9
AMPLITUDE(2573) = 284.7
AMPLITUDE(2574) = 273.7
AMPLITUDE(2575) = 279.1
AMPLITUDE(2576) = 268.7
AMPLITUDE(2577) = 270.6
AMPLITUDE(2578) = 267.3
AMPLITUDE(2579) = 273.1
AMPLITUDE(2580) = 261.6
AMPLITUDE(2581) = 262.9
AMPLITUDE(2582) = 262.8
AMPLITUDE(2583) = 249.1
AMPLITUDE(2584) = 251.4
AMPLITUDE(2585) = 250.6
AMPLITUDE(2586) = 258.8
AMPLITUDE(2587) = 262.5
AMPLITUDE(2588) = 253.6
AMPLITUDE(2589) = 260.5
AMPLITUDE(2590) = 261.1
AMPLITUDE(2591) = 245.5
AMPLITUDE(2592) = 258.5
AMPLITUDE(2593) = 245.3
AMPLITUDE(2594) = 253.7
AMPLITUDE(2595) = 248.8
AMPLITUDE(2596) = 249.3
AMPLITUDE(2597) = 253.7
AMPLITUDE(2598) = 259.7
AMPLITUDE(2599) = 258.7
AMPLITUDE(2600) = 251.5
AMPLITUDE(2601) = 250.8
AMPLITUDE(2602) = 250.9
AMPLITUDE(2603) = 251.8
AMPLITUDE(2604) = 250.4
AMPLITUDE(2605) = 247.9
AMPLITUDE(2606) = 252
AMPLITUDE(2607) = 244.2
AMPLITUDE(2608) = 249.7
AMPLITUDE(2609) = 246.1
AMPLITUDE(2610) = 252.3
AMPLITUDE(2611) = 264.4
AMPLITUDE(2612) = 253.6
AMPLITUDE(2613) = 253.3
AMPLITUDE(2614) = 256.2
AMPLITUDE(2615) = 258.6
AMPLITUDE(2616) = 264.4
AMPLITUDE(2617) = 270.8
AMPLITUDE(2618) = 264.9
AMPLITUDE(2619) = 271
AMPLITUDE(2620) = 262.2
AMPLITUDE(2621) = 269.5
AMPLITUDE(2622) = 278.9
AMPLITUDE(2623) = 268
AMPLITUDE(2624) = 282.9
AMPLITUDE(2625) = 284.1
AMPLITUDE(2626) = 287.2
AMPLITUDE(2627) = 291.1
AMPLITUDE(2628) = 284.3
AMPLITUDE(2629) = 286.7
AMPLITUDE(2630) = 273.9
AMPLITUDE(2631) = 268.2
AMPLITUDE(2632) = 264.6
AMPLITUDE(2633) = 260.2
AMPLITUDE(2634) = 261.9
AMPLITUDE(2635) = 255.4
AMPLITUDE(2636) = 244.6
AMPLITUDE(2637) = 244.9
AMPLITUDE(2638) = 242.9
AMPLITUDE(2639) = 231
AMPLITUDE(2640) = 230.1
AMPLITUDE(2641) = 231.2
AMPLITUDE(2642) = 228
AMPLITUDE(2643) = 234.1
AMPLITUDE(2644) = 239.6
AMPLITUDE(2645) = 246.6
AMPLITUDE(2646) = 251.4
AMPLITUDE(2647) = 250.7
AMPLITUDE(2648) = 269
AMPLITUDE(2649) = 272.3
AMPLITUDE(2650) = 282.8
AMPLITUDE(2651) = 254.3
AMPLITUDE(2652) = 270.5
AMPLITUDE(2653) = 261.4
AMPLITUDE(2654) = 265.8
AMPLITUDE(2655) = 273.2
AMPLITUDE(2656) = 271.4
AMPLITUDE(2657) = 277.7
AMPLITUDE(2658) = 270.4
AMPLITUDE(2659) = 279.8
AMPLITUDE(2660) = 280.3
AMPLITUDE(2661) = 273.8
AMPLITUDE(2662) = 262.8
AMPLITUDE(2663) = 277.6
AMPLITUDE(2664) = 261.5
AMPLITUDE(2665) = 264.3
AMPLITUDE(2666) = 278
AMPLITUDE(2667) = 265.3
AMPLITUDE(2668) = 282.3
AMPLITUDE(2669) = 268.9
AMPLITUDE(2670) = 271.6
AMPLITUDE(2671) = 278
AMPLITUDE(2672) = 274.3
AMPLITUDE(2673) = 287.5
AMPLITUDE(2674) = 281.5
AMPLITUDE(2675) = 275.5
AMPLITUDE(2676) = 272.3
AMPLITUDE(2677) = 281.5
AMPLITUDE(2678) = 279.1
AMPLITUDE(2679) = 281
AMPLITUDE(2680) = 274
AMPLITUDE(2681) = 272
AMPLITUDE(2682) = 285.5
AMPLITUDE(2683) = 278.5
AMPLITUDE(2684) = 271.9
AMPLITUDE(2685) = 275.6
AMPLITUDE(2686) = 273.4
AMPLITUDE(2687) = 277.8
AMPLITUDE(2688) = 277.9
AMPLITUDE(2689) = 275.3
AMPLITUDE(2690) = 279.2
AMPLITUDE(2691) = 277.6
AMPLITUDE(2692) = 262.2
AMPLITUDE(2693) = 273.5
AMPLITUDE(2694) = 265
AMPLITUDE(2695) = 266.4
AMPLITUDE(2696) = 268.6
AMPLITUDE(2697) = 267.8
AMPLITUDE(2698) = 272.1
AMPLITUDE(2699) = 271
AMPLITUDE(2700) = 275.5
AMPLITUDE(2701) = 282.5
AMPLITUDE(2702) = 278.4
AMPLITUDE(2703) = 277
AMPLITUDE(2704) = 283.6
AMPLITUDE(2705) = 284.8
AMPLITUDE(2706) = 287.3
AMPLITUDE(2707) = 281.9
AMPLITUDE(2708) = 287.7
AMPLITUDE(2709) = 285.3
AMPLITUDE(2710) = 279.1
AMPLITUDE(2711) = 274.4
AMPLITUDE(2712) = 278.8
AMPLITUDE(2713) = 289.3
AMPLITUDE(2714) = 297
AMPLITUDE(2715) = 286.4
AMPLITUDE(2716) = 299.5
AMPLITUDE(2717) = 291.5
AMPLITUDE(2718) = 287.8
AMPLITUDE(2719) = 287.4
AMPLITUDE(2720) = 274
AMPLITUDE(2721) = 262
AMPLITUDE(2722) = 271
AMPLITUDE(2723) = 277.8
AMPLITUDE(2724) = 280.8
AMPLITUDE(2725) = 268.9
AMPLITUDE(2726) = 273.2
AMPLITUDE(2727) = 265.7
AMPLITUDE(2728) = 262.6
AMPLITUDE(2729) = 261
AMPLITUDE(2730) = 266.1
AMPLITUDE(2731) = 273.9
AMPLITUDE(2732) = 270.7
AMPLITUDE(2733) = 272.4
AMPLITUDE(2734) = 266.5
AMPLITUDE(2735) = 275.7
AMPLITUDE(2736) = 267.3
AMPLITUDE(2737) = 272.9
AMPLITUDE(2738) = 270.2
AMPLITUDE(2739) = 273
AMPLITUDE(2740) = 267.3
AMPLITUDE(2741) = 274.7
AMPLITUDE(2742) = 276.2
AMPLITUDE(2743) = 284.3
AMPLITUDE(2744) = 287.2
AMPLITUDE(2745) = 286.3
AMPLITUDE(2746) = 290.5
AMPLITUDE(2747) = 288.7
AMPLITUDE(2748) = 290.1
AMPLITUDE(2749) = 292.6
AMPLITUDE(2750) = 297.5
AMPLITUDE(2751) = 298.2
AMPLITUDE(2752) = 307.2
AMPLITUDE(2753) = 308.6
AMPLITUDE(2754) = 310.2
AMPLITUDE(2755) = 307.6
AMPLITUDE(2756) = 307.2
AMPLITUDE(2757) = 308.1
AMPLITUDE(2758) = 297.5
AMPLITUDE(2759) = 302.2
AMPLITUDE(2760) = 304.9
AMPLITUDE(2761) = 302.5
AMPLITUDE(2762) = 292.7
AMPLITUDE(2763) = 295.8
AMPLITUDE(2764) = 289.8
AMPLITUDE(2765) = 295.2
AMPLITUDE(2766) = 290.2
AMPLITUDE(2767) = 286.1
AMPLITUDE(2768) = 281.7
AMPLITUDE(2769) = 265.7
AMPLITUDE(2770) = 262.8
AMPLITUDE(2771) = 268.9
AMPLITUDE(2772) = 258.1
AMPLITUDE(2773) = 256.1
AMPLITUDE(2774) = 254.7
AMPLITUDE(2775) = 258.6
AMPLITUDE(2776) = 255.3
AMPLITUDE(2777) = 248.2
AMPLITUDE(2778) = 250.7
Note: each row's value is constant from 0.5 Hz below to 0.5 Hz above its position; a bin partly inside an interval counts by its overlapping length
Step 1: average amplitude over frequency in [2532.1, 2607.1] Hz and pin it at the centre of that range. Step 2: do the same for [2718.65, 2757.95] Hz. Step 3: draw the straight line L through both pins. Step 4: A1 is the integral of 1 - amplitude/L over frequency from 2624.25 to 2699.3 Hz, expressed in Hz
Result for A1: 1.60 Hz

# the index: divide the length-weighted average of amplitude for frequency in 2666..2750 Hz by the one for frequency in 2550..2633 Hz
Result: 1.0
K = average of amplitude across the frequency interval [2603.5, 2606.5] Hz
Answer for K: 250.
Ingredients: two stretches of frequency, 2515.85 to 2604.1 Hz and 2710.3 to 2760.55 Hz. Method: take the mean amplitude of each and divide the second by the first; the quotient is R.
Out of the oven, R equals 1.07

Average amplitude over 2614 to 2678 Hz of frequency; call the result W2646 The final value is 266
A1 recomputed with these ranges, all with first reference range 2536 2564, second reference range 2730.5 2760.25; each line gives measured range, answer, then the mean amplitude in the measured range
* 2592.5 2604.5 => 0.95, 252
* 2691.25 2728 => 0.80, 278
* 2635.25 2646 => 1.52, 238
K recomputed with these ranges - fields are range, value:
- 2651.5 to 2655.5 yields 268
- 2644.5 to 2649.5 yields 258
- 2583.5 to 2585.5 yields 251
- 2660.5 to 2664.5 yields 269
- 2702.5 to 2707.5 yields 283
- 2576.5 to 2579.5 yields 270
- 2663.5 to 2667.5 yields 267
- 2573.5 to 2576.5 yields 274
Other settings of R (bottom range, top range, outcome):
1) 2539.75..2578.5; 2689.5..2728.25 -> 1.03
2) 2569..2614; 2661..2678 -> 1.06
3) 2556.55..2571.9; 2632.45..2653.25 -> 0.94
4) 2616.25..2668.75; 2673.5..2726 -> 1.05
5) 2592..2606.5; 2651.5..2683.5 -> 1.09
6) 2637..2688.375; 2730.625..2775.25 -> 1.07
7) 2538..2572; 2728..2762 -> 1.06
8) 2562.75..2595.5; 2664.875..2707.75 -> 1.04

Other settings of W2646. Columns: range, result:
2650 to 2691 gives 274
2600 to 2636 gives 263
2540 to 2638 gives 264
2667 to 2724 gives 278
